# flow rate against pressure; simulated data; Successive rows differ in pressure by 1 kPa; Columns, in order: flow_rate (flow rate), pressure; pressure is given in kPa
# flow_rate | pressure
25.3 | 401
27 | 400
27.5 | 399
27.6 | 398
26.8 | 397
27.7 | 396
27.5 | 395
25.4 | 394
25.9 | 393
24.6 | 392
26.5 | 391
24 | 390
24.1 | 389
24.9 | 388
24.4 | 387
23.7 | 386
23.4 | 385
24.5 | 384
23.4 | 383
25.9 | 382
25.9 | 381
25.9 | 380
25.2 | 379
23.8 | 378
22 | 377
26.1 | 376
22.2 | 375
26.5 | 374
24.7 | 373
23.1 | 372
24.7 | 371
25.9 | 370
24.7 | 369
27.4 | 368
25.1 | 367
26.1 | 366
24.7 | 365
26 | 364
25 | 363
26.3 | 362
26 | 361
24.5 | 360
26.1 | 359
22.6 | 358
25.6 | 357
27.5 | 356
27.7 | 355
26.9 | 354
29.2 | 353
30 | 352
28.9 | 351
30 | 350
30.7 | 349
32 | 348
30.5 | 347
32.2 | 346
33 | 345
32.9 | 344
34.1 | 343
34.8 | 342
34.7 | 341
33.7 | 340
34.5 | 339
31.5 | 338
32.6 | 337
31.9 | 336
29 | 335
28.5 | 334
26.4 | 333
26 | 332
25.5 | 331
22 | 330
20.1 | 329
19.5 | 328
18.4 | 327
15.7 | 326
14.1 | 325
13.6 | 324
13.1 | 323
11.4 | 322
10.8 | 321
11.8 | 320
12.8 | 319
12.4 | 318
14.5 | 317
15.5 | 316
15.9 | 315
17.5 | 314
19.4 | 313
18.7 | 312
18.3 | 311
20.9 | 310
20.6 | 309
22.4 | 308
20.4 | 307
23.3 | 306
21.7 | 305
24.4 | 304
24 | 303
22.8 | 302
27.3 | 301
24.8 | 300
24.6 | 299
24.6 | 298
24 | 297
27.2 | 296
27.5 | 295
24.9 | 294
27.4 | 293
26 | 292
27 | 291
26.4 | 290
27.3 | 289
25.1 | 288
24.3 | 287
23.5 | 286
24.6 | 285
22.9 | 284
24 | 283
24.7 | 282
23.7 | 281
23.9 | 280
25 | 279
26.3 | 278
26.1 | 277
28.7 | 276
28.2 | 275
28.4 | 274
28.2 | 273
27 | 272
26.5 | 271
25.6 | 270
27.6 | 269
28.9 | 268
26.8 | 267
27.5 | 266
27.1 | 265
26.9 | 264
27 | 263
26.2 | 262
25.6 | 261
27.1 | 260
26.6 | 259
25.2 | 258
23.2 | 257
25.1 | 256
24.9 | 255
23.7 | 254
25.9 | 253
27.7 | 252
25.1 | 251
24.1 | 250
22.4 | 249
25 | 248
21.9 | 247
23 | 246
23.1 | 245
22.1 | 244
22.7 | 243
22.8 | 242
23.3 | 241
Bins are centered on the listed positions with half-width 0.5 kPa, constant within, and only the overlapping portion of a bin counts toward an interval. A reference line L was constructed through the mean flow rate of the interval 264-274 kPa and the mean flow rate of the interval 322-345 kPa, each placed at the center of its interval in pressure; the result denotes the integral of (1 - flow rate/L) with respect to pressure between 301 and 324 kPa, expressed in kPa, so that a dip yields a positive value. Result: 7.3 kPa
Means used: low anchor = 27.3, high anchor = 25.9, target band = 18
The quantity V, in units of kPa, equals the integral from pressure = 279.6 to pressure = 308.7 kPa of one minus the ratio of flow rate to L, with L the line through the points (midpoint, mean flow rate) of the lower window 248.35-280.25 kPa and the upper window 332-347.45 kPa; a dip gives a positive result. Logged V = 3.9 kPa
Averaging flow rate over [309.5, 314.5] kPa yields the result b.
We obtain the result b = 19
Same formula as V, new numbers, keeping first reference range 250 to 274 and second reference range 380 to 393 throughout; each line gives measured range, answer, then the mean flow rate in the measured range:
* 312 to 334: 7.11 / 17.3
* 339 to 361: -4.12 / 29.9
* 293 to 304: 0.26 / 25.2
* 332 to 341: -1.98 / 30.9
